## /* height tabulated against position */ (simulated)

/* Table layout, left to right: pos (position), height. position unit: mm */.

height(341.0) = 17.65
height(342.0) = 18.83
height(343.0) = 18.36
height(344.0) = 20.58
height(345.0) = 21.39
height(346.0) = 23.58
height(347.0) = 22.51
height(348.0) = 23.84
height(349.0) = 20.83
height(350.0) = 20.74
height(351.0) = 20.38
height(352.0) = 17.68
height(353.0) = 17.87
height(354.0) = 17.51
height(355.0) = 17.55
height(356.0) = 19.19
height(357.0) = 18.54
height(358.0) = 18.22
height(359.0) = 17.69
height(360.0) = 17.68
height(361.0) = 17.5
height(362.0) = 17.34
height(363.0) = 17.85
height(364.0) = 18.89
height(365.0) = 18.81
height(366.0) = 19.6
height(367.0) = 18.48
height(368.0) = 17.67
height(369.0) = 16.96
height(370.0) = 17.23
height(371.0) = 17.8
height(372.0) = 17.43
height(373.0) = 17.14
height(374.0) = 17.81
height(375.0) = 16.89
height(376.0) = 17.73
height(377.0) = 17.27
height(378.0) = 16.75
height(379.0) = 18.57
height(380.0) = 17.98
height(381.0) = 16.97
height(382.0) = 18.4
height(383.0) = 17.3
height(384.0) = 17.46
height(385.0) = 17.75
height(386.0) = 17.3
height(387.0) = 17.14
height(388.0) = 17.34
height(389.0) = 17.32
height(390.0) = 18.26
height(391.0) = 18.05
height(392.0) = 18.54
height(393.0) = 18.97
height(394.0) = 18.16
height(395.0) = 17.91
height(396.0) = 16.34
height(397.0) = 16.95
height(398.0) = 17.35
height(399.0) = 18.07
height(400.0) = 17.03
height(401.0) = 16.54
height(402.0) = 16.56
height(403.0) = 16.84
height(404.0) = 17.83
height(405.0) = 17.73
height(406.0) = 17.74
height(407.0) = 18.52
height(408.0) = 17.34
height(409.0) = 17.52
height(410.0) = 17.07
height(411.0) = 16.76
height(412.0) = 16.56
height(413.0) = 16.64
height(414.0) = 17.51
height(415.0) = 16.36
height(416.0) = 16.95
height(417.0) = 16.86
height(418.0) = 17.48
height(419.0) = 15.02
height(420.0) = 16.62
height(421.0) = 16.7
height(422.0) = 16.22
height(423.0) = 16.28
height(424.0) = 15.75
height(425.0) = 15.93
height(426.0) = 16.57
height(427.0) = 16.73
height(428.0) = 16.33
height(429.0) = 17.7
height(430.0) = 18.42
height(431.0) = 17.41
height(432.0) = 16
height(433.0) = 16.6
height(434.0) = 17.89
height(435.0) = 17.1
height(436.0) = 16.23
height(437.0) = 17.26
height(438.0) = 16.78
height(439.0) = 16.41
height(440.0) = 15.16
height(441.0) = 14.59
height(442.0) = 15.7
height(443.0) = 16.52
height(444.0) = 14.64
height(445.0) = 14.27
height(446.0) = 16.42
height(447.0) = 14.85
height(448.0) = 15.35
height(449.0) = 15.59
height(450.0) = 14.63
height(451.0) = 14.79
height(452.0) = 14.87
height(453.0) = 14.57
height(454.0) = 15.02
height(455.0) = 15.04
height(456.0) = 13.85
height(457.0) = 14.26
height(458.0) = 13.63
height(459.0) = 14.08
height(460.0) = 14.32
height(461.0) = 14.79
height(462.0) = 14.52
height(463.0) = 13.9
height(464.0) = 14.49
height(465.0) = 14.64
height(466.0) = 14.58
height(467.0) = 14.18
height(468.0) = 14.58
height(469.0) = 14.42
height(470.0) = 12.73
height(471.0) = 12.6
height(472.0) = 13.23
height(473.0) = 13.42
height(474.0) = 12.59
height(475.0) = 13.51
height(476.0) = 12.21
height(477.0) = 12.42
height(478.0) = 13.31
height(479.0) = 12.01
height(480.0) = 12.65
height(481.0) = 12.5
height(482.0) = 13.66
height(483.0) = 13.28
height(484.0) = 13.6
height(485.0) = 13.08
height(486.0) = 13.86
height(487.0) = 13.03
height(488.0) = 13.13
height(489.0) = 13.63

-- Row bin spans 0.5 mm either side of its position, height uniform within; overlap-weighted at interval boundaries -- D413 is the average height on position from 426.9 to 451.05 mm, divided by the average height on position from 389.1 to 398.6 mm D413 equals 0.91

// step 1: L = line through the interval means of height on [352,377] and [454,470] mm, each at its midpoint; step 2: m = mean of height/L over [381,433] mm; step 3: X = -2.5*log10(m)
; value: -0.06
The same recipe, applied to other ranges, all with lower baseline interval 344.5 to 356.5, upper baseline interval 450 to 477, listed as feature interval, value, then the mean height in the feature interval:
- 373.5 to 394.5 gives 0.04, 17.7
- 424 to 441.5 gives -0.06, 16.6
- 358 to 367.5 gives 0.08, 18.2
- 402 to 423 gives -0.01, 17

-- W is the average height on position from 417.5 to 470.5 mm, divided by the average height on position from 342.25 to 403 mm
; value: 0.85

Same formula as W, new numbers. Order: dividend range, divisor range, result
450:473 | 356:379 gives 0.80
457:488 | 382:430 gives 0.79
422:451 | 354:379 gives 0.91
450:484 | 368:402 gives 0.79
